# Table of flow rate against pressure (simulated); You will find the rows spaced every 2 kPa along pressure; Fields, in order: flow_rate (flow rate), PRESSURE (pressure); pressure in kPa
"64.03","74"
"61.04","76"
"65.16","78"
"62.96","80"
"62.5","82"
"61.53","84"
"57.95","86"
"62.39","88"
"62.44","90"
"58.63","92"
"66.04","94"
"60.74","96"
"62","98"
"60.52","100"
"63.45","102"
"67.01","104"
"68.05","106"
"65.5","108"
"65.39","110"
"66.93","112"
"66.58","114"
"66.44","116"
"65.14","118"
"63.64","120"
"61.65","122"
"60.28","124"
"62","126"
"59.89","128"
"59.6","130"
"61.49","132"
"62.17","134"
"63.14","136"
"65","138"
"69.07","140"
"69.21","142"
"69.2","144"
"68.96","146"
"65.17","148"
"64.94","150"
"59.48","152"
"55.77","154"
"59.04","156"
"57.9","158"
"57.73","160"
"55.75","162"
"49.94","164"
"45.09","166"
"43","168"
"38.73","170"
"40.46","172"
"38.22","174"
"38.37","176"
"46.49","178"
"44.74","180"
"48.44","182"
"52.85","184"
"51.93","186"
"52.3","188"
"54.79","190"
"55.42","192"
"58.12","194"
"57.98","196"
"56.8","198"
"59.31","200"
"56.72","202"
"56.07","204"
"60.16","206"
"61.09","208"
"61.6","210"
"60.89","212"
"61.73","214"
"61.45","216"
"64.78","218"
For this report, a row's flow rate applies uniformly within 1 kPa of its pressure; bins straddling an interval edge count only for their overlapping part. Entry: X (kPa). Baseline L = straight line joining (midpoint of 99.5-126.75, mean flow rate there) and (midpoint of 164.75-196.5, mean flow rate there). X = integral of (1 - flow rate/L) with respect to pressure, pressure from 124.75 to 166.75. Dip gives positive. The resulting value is -3.42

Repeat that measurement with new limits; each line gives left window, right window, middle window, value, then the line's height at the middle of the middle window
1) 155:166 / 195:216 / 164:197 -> 5.2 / 57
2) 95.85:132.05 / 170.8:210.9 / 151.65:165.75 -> 0.3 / 57.1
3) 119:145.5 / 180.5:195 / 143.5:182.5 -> 4.0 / 57.8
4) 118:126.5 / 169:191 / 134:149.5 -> -2.7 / 56.8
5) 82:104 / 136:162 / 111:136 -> -0.2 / 62.6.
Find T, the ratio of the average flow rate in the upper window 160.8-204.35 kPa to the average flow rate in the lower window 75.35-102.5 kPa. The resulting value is 0.8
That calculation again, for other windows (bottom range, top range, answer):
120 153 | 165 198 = 0.76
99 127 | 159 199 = 0.77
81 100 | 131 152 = 1.07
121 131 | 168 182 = 0.69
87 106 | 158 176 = 0.74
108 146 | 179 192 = 0.79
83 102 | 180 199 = 0.88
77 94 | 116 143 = 1.02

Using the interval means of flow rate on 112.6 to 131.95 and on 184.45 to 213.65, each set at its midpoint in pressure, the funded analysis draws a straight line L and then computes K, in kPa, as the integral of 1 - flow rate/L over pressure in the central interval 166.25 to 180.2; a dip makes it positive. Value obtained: 4.2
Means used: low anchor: 62.8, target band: 41.4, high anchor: 57.4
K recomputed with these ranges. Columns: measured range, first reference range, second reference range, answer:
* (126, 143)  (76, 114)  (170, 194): -2.2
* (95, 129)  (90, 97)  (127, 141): -0.8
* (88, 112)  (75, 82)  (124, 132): -0.7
